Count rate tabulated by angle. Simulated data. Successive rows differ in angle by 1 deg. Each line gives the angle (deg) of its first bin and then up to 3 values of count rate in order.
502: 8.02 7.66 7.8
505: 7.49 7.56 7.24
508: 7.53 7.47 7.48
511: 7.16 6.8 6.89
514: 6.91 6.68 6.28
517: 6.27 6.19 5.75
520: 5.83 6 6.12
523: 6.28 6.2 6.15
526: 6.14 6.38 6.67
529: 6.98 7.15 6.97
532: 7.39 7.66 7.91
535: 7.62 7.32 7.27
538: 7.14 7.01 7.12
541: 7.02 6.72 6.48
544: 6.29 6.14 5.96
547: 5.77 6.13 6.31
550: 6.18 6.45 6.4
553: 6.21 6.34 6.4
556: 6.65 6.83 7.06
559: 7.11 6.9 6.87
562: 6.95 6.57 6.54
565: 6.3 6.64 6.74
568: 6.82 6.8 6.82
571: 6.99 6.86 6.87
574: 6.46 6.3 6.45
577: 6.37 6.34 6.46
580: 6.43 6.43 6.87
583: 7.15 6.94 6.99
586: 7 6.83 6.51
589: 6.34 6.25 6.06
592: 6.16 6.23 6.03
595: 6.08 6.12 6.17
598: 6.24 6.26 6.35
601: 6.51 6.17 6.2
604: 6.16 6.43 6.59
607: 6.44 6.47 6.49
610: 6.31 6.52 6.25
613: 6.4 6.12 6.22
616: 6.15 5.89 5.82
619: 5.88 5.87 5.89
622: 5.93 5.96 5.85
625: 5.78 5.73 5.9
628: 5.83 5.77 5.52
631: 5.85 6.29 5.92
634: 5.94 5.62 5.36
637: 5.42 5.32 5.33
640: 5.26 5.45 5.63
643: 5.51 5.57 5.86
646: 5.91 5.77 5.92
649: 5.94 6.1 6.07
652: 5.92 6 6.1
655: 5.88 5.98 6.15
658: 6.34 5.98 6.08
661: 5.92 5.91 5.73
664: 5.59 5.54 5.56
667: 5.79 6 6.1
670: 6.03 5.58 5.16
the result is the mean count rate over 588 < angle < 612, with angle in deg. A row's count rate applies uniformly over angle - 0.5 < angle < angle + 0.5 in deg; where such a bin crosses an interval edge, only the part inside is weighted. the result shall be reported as 6.29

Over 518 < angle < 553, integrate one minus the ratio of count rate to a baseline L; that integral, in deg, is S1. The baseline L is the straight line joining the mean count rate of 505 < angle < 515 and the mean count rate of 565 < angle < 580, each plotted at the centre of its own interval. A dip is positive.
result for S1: 1.8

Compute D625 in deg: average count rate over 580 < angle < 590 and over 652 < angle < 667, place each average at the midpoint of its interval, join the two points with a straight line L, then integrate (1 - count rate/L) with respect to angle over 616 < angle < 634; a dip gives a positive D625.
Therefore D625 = 1.2 deg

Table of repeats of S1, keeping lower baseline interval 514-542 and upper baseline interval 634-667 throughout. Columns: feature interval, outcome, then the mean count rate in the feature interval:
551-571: -0.7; 6.68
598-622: -0.5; 6.23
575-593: -0.7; 6.55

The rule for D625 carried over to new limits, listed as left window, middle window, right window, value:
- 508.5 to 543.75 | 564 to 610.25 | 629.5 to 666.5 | -1.5 deg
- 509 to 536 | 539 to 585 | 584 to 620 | -0.6 deg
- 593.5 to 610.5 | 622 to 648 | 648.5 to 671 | 1.6 deg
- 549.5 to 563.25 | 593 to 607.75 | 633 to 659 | -0.1 deg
